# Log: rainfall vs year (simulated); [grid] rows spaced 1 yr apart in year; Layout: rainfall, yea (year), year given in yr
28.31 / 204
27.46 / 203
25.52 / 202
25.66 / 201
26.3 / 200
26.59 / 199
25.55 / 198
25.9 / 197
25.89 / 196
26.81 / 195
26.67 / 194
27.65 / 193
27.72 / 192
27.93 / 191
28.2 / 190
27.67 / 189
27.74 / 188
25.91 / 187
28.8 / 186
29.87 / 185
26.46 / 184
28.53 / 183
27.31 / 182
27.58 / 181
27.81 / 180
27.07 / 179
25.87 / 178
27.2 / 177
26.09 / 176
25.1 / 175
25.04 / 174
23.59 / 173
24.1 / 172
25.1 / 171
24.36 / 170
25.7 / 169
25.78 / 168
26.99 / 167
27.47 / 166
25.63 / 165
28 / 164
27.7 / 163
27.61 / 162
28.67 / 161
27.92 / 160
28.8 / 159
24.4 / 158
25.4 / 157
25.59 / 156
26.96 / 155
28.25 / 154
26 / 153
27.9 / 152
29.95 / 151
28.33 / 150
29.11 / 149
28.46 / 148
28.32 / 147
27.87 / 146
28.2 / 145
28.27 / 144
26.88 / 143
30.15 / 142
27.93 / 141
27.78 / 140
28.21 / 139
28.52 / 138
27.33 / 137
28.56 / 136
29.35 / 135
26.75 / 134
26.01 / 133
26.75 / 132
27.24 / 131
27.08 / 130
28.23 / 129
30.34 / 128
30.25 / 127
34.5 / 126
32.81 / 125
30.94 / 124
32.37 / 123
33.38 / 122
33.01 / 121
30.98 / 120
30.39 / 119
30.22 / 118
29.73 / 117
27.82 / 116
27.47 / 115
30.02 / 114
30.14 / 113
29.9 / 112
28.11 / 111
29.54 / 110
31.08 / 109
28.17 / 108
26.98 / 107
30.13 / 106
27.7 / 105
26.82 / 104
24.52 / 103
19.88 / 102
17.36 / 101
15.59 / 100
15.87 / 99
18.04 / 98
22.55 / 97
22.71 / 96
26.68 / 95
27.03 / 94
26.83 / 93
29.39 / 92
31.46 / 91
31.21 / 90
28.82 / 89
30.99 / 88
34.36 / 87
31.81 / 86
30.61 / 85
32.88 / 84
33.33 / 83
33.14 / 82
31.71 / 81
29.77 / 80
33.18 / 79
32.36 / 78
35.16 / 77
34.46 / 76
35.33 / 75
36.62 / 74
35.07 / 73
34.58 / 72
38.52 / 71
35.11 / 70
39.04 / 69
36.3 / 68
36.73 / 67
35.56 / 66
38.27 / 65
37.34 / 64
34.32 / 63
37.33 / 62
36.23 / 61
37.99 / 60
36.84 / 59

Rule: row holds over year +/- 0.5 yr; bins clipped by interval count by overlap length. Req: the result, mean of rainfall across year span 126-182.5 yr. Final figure 27.3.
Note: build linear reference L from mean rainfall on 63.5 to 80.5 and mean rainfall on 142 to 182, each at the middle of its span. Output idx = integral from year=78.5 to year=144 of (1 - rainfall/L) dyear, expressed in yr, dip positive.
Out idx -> 6.6 yr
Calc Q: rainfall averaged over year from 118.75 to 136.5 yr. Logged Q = 29.9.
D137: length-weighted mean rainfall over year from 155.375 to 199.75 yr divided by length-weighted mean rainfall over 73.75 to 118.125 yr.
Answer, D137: 0.94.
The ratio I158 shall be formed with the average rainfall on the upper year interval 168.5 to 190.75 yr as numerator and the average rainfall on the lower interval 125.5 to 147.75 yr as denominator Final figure 0.94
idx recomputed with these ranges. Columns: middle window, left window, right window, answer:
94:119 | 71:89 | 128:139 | 3.8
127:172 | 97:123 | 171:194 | -0.9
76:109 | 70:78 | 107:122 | 5.1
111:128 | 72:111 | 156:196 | -1.6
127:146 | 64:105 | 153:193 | 0.1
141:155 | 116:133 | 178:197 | 0.5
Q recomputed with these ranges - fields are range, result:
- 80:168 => 28.1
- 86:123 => 27.5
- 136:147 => 28.1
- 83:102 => 26.4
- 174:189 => 27.2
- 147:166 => 27.5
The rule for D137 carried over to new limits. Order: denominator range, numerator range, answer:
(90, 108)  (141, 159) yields 1.13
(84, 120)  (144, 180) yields 0.98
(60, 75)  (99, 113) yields 0.70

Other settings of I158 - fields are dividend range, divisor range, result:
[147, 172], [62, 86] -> 0.78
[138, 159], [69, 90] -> 0.83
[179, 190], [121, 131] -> 0.90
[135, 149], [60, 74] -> 0.77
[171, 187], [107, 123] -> 0.89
